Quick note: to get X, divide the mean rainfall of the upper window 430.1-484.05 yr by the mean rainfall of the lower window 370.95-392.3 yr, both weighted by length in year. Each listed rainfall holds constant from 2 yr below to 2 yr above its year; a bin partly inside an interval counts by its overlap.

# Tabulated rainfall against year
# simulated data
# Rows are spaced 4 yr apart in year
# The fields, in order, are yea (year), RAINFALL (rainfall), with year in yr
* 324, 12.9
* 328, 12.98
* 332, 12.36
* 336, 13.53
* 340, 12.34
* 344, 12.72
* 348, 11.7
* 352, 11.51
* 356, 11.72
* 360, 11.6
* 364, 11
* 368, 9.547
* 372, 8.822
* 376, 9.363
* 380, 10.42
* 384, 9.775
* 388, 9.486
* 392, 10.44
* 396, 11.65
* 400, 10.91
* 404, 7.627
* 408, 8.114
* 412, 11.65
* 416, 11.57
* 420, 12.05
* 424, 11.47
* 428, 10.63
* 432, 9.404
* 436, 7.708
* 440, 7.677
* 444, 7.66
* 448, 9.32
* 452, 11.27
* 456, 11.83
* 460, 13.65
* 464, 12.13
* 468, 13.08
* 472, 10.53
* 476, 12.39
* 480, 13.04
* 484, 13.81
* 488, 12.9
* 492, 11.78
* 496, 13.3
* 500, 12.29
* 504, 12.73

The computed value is 1.12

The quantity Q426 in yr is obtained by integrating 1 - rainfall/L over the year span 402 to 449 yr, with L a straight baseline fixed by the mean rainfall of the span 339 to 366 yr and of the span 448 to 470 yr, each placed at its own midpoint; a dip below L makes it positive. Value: 9.5 yr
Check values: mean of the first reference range 11.8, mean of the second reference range 12.1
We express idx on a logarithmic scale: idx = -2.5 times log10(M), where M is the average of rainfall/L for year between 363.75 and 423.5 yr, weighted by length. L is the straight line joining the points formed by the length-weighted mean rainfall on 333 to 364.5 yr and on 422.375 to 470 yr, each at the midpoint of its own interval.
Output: 0.12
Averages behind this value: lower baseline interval 12.1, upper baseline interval 10.5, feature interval 10.2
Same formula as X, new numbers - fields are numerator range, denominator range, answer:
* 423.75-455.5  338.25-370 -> 0.82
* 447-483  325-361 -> 0.98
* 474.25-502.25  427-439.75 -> 1.43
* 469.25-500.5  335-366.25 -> 1.05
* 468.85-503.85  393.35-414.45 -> 1.25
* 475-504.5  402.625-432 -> 1.23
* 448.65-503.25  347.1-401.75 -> 1.18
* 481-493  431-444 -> 1.60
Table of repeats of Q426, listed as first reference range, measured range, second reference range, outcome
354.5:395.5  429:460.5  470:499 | 5.6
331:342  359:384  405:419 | 3.5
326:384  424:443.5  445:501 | 4.7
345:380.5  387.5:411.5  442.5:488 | 2.7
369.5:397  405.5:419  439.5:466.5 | -0.3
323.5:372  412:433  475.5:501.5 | 2.0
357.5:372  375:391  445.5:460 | 1.2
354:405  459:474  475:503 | 0.0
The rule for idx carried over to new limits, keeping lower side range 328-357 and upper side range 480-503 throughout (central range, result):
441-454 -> 0.34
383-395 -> 0.24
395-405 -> 0.23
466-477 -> 0.07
